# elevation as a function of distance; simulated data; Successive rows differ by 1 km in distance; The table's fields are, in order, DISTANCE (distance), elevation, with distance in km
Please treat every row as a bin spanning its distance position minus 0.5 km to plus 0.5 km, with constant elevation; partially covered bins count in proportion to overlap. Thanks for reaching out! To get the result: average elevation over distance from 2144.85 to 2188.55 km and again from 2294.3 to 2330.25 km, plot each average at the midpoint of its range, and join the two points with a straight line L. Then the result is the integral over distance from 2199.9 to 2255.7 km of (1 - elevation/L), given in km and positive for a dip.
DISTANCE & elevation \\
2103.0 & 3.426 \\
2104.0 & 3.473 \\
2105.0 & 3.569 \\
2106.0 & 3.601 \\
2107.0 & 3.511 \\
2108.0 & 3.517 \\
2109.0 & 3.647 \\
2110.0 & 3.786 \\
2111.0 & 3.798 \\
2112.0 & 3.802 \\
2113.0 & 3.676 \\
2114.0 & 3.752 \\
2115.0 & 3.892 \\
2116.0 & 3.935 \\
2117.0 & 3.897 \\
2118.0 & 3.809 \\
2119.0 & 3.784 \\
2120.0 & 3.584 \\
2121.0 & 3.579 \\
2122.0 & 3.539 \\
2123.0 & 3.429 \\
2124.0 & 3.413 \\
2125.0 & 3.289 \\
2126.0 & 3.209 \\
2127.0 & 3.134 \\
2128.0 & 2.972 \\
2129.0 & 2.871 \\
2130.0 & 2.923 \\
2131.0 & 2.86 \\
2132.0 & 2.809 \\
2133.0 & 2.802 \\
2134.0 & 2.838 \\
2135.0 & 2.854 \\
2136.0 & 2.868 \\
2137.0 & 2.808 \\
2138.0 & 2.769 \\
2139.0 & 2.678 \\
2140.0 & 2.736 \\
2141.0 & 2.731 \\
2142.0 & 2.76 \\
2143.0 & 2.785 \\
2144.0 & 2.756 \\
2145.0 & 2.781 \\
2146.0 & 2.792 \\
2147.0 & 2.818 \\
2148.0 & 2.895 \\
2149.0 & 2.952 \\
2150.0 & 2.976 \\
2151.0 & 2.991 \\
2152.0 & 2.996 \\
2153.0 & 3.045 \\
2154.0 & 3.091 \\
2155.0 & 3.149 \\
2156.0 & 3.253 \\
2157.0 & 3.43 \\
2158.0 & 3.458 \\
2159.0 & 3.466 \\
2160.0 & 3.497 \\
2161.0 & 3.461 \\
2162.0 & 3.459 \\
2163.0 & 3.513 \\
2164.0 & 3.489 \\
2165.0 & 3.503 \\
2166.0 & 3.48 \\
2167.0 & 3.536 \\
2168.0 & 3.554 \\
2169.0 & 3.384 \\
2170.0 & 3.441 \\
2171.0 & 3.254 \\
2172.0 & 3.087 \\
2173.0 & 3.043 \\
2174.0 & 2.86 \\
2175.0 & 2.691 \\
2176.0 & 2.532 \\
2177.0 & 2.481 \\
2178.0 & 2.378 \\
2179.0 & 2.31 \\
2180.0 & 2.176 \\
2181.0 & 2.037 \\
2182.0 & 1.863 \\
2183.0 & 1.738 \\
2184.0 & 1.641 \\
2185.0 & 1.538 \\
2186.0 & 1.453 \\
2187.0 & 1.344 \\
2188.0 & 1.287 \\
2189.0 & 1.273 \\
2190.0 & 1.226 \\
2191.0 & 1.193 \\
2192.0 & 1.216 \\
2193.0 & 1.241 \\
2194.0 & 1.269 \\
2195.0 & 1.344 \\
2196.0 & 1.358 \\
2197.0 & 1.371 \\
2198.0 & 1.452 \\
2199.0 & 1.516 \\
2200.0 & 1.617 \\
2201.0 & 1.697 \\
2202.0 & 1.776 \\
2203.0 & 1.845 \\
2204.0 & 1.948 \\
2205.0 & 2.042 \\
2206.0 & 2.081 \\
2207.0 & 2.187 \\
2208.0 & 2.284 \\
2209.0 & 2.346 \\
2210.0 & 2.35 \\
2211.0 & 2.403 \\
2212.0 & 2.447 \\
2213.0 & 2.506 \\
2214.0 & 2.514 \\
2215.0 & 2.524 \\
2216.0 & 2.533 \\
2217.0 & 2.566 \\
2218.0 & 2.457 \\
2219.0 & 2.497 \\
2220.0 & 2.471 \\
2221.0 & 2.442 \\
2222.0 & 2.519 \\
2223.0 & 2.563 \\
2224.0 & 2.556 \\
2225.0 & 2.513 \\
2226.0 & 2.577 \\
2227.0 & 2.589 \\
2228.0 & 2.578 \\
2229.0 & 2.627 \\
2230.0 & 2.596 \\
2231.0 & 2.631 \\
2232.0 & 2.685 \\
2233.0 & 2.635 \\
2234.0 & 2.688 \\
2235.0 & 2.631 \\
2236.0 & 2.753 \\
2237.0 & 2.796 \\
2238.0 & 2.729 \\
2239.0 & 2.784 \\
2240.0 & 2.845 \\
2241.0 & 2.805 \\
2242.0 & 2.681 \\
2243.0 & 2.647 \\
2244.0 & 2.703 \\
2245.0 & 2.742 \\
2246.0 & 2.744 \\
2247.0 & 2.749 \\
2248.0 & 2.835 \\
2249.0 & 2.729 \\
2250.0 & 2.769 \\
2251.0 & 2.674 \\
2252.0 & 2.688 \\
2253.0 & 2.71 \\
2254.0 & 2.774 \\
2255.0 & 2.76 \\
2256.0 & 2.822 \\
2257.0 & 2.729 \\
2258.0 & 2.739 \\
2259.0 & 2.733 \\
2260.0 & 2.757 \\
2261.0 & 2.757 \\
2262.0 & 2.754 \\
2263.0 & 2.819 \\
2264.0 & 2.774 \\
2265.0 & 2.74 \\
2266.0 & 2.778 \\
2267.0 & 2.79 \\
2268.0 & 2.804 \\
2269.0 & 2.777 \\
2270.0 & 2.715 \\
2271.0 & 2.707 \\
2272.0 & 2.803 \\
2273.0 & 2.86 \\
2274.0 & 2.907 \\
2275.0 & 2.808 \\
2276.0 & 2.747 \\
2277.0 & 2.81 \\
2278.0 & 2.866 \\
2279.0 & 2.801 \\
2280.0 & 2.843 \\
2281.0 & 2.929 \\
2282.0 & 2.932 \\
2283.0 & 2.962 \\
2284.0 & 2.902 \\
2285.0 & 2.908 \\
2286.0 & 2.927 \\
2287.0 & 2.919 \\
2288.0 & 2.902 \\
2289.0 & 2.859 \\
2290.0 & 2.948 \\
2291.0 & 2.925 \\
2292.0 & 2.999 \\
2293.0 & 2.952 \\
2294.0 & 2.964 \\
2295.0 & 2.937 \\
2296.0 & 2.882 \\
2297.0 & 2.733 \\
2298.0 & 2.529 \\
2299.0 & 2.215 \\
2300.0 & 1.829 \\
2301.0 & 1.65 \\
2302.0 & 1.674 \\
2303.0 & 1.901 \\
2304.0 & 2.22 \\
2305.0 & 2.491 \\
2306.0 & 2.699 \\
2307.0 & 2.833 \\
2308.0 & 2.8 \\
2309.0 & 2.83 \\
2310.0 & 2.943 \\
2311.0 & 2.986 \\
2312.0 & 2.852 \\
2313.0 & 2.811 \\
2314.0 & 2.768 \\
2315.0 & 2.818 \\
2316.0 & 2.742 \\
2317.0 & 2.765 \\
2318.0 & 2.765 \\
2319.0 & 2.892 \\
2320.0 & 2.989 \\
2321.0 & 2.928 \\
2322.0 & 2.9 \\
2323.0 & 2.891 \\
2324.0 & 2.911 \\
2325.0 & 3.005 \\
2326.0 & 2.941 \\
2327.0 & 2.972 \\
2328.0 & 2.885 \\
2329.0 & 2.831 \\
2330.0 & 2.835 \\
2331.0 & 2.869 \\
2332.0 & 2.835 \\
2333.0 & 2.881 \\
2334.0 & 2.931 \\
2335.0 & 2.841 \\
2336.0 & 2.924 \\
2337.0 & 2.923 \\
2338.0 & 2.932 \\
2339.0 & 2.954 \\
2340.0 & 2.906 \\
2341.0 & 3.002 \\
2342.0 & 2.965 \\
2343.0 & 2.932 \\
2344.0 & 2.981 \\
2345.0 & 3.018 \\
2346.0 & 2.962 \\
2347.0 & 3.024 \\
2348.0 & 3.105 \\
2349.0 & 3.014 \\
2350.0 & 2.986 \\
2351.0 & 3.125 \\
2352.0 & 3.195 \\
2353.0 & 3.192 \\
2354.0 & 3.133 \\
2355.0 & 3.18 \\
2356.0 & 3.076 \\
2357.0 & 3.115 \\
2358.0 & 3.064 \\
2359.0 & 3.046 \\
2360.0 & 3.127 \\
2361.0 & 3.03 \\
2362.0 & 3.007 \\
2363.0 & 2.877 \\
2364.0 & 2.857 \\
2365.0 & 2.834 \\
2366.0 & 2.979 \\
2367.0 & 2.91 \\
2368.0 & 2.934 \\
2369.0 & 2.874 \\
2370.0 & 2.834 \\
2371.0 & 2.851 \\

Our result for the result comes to 4.8 km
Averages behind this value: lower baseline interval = 2.82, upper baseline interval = 2.69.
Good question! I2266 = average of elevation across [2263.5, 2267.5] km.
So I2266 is 2.77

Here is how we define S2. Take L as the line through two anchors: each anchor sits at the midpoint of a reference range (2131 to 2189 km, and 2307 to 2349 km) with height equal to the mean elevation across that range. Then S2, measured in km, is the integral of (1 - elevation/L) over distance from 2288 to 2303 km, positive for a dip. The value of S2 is 1.6 km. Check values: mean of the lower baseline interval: 2.8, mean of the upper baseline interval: 2.9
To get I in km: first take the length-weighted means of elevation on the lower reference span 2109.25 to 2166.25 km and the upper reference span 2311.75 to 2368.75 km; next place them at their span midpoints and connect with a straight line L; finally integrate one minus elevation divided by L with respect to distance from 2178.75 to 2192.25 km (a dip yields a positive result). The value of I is 6.7 km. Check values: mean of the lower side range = 3.22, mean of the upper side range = 2.95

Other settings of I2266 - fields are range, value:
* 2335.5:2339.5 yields 2.93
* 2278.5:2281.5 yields 2.86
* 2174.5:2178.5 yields 2.52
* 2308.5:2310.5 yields 2.89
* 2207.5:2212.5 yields 2.37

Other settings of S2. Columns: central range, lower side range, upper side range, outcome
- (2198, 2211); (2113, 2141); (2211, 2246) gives 3.7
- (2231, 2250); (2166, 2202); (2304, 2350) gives -2.8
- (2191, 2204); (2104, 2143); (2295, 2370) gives 6.9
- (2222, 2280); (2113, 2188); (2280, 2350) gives 2.9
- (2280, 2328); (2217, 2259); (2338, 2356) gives 2.4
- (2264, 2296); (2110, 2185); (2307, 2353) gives 1.1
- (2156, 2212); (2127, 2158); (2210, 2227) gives 7.9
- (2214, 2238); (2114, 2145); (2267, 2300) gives 2.9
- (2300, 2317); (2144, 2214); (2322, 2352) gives 1.8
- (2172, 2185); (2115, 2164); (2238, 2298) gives 3.1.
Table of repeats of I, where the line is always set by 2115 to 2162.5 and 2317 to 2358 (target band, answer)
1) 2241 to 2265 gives 2.3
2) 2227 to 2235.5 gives 1.2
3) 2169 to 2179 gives 0.8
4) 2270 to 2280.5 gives 0.7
